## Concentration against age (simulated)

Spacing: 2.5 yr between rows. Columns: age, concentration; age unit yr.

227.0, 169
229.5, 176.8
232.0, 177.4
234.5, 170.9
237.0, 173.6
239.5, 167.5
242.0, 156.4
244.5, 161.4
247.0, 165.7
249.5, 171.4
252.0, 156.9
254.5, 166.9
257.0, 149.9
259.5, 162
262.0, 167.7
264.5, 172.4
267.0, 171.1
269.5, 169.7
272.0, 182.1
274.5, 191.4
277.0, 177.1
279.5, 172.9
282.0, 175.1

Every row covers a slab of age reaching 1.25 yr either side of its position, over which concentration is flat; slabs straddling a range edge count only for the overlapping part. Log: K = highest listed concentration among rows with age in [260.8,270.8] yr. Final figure 172.4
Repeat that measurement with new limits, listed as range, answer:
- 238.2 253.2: 171.4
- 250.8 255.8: 166.9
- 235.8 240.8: 173.6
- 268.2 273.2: 182.1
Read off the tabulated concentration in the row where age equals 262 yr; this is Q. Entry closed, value 167.7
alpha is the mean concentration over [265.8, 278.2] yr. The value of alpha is 178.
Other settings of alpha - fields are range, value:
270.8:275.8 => 187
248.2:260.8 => 161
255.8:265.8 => 163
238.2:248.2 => 163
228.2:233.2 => 177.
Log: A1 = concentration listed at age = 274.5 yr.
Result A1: 191.4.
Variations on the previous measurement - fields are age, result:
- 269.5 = 169.7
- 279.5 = 172.9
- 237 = 173.6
